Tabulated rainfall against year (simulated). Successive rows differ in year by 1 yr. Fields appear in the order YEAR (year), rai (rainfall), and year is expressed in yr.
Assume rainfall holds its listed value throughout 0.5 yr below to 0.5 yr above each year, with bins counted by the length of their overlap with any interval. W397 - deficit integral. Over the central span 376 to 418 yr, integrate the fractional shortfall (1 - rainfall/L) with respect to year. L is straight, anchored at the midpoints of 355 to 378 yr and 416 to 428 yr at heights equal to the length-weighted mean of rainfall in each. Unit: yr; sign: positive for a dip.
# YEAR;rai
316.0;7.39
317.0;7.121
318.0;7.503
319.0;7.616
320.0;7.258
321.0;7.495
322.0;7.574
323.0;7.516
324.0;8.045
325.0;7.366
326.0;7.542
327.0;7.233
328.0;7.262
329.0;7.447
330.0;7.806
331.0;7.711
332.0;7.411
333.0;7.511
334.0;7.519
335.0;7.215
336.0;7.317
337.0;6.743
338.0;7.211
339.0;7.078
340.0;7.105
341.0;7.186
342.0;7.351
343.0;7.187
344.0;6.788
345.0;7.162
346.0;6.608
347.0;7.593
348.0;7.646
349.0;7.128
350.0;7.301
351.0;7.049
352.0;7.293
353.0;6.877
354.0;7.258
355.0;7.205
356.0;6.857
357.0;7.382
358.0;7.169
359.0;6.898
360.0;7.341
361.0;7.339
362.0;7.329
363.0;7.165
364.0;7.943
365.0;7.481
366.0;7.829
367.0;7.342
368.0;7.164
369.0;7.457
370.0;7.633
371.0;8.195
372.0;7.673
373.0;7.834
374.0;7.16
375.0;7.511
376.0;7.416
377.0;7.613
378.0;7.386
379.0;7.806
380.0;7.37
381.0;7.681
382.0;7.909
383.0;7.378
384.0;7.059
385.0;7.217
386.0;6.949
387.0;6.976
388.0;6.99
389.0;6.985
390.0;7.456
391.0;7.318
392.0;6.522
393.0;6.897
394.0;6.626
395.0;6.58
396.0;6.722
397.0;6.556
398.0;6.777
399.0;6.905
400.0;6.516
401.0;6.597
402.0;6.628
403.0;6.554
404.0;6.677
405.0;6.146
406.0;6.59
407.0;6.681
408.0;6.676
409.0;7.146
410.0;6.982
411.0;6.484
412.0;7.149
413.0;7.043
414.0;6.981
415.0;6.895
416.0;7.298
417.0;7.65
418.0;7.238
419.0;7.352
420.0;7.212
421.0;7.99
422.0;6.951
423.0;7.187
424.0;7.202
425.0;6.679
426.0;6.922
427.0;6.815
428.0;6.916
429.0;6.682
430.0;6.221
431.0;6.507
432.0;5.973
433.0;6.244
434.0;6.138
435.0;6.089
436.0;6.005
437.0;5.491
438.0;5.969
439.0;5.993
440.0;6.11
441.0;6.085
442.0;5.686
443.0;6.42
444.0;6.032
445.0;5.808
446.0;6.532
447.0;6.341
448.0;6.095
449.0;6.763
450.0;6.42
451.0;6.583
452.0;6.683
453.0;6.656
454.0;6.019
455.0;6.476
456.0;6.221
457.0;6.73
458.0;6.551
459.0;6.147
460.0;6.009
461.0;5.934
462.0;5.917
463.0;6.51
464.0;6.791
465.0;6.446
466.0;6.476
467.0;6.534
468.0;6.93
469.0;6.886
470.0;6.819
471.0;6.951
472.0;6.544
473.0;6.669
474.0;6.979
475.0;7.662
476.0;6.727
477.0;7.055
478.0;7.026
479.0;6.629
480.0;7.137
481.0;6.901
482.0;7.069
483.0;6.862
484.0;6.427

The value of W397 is 1.8 yr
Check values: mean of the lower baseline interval 7.44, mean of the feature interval 6.99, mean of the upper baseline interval 7.19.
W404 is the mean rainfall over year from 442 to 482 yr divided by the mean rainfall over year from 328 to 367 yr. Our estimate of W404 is 0.90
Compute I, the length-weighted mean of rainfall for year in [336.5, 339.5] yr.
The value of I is 7.01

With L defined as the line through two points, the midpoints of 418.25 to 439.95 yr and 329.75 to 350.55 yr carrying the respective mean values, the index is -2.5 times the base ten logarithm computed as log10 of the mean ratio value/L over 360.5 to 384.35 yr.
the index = -0.08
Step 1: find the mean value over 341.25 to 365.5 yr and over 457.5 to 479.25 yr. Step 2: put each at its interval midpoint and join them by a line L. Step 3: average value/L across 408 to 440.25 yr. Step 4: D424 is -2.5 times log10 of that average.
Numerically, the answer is 0.02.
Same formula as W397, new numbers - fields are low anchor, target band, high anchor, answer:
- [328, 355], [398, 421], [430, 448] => -1.7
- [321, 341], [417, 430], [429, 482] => -0.8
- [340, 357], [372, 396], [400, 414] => -1.2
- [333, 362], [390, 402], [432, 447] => -0.3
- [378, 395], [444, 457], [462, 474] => 0.8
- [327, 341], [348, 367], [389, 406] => -0.5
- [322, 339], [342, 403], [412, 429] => 0.7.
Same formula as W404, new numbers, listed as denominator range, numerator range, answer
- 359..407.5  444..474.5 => 0.90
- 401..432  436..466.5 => 0.91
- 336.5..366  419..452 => 0.90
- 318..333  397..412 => 0.89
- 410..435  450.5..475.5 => 0.95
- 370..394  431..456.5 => 0.84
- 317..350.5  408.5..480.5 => 0.90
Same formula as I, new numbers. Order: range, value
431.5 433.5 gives 6.11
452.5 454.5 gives 6.34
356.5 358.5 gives 7.28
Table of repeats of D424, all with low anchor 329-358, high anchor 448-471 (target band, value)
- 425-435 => 0.03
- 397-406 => 0.04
